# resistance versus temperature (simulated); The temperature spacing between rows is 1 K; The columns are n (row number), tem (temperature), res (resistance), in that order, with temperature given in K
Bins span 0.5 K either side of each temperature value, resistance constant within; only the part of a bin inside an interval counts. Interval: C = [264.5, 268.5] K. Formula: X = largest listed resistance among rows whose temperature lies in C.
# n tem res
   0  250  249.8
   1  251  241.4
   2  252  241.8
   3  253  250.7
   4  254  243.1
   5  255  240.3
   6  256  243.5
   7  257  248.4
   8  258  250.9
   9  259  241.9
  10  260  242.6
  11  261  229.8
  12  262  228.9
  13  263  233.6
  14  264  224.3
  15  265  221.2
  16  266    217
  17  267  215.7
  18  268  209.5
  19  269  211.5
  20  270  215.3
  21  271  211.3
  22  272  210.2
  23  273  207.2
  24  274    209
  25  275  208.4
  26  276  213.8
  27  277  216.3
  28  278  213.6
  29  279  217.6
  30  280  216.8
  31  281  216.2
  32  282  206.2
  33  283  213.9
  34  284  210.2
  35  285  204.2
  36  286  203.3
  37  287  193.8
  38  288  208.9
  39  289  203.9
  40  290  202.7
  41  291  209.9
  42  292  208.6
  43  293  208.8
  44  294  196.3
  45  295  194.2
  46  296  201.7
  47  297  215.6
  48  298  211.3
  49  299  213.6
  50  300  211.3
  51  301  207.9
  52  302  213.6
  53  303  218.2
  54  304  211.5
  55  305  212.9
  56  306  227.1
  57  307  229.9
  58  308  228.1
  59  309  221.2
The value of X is 221.2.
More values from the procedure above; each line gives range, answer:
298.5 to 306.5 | 227.1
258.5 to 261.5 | 242.6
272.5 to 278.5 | 216.3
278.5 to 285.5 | 217.6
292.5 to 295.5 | 208.8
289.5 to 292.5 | 209.9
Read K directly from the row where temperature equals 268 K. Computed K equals 209.5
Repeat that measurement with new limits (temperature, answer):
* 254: 243.1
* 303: 218.2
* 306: 227.1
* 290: 202.7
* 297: 215.6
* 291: 209.9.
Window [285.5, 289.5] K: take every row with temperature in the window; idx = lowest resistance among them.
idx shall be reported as 193.8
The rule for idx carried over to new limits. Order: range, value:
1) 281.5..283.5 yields 206.2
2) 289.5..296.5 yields 194.2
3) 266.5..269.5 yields 209.5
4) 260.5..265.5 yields 221.2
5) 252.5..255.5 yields 240.3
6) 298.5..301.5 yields 207.9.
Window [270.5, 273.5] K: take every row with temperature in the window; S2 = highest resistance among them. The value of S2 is 211.3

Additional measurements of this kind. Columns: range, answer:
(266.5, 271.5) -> 215.7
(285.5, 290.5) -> 208.9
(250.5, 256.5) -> 250.7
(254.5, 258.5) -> 250.9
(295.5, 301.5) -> 215.6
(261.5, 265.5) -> 233.6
